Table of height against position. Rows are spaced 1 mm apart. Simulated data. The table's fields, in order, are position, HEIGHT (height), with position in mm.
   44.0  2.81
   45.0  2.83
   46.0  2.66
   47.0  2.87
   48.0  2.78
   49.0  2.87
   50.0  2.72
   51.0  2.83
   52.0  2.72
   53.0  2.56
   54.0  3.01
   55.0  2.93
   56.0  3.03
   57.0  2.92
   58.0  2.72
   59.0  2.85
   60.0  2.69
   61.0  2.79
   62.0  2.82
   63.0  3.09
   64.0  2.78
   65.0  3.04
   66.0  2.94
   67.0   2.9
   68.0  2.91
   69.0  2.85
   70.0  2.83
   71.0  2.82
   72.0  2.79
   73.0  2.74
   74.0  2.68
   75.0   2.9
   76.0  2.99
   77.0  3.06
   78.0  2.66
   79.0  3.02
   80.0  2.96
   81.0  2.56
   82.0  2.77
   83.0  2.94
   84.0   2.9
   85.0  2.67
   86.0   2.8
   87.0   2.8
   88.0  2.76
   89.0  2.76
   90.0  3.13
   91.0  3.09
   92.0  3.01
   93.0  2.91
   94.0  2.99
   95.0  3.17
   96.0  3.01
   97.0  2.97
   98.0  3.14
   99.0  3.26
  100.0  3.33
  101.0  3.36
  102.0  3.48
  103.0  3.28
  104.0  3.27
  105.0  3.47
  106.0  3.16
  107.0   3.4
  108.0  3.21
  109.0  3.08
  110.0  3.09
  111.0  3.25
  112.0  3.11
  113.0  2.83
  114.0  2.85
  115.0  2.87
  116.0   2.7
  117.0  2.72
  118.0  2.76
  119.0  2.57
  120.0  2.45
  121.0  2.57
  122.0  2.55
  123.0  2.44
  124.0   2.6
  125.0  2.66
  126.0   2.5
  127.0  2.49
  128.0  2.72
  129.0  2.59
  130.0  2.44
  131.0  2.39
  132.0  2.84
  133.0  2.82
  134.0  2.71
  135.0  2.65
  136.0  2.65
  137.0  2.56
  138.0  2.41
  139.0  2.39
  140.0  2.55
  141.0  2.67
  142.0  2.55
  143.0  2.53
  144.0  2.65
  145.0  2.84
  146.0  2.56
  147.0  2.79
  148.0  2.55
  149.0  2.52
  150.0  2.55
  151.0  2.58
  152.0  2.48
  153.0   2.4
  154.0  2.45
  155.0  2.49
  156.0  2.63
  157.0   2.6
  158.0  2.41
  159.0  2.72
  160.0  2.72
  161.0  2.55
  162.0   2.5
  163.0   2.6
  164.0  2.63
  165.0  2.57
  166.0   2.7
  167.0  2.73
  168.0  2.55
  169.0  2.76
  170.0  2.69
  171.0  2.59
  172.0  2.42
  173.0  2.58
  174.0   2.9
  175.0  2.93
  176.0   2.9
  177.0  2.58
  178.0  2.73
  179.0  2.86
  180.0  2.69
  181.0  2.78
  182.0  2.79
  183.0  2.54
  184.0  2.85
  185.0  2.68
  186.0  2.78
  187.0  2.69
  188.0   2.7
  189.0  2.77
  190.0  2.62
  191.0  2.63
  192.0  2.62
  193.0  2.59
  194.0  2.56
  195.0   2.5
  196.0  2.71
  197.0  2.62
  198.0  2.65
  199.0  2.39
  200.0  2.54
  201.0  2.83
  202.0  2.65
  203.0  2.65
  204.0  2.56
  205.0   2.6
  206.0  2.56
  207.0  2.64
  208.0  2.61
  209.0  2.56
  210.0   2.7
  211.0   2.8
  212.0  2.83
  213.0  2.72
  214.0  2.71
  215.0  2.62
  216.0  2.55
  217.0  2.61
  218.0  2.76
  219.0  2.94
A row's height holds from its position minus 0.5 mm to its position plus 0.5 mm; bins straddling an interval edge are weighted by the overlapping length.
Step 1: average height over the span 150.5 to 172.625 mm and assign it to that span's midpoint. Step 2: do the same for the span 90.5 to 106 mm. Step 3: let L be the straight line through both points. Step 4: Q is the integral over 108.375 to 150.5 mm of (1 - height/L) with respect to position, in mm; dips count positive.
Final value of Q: 3.2 mm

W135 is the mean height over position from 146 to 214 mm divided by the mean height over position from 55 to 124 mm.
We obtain 0.90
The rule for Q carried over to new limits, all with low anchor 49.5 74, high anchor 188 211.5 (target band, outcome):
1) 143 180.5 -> 0.8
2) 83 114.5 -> -3.4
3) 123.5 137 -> 0.6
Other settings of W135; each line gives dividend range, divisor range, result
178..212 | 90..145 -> 0.93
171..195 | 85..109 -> 0.87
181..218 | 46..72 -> 0.93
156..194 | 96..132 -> 0.92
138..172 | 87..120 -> 0.85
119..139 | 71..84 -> 0.91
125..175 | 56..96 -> 0.90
